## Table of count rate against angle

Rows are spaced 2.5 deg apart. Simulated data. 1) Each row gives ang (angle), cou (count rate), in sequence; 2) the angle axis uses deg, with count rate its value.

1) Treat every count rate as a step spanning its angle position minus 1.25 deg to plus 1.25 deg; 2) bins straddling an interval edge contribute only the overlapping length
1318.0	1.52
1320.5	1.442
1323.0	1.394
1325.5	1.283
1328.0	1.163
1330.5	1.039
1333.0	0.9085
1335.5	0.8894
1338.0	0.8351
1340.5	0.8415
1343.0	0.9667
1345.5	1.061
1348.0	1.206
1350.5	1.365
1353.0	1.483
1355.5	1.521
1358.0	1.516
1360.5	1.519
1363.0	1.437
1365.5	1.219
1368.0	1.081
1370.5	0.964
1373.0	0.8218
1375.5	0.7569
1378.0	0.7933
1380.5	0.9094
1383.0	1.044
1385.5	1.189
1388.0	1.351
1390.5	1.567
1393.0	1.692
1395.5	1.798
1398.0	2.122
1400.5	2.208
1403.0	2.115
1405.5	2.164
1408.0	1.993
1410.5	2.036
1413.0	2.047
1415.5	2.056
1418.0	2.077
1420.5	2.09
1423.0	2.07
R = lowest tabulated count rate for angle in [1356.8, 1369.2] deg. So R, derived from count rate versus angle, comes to 1.081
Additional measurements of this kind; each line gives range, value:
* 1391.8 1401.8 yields 1.692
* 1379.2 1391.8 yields 0.9094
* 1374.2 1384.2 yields 0.7569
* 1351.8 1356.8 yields 1.483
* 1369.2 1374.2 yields 0.8218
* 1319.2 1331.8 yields 1.039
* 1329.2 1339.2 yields 0.8351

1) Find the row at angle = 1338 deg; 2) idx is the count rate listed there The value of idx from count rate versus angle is 0.8351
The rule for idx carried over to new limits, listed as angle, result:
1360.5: 1.519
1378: 0.7933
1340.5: 0.8415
